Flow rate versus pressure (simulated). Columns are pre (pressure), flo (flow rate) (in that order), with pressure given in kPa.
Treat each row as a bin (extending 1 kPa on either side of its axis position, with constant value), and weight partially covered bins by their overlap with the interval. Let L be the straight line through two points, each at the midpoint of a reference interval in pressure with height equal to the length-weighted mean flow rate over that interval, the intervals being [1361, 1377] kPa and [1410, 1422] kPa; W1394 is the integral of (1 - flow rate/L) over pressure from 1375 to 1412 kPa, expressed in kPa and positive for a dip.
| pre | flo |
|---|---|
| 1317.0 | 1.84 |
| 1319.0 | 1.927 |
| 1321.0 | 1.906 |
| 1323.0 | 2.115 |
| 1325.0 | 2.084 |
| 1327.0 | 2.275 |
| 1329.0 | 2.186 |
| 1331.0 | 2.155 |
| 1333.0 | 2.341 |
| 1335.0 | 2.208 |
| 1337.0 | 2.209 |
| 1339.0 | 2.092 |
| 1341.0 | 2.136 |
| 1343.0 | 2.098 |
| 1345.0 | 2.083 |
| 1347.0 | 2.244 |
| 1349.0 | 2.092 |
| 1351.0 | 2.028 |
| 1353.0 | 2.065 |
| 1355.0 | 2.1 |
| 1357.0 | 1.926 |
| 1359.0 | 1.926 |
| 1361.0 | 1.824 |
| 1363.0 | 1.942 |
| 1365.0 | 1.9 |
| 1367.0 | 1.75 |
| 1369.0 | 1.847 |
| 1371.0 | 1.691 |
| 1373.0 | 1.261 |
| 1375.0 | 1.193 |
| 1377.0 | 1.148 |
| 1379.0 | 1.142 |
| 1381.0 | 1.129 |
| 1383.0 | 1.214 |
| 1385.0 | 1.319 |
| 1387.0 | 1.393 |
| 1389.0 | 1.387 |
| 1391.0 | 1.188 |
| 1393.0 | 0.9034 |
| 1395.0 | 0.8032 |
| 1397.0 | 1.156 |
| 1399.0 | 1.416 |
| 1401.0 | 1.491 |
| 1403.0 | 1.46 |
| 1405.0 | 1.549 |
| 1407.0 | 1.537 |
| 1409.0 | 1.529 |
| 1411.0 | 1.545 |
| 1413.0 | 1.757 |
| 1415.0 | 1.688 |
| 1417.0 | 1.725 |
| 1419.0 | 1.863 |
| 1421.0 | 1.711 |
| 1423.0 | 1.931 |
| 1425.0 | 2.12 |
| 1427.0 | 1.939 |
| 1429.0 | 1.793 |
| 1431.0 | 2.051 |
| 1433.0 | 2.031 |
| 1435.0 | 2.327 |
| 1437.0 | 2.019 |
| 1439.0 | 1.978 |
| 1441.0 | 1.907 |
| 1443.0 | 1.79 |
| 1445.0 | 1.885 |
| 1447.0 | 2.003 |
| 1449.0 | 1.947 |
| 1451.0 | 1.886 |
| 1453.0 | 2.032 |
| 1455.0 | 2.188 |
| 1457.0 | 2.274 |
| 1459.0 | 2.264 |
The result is 8.5 kPa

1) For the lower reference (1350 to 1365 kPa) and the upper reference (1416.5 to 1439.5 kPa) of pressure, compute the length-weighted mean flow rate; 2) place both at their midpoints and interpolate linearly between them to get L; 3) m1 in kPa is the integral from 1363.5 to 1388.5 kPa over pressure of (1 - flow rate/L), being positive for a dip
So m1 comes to 6.9 kPa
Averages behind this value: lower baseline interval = 1.97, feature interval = 1.43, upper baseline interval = 1.96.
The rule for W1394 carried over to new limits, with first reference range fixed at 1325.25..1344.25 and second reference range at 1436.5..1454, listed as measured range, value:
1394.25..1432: 6.8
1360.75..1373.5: 2.1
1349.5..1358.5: 0.5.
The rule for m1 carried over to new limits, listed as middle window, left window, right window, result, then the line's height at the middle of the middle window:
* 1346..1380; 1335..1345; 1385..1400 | -0.7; 1.72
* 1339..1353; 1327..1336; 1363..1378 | -0.9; 1.98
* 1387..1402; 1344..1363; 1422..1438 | 6.1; 2.03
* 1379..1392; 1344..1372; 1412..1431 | 4.4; 1.91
